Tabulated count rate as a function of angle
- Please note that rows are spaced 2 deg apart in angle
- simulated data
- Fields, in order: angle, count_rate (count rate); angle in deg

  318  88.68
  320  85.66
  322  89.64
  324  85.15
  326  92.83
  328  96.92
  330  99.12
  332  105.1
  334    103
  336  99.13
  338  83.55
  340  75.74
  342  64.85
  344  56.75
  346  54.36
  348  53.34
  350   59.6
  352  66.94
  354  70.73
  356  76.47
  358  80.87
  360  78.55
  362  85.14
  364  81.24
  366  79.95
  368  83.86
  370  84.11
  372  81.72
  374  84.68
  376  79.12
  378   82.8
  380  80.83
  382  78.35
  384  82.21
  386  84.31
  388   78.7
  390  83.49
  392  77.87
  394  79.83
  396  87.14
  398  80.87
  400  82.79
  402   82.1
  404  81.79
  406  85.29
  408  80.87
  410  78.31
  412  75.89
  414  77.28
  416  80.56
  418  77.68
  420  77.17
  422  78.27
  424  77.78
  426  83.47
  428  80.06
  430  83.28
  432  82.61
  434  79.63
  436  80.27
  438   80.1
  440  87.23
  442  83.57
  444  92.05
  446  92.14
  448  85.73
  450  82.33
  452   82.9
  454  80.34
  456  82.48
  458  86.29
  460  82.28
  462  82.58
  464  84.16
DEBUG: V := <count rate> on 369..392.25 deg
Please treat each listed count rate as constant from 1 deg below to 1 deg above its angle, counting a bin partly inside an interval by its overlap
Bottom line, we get 81.6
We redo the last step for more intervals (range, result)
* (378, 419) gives 80.9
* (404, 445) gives 81.1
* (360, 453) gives 81.9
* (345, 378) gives 75.3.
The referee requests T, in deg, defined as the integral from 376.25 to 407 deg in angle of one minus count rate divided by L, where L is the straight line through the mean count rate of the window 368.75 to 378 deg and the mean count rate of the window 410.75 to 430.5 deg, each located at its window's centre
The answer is -0.3 deg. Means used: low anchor 82.5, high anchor 79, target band 81.8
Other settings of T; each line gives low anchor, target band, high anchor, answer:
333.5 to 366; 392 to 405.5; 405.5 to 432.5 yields -0.71 deg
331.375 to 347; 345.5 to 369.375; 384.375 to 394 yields 2.10 deg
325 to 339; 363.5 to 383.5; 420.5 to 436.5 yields 1.84 deg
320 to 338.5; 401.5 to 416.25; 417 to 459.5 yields 0.98 deg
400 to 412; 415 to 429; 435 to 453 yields 0.61 deg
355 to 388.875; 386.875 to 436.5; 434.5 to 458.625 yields 1.49 deg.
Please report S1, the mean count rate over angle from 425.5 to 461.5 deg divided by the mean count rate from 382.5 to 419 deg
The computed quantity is 1.03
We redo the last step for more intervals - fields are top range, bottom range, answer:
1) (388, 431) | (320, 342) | 0.88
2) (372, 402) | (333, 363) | 1.10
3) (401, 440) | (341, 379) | 1.09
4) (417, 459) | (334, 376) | 1.09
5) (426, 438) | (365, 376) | 0.98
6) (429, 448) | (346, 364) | 1.19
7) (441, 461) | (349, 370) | 1.11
